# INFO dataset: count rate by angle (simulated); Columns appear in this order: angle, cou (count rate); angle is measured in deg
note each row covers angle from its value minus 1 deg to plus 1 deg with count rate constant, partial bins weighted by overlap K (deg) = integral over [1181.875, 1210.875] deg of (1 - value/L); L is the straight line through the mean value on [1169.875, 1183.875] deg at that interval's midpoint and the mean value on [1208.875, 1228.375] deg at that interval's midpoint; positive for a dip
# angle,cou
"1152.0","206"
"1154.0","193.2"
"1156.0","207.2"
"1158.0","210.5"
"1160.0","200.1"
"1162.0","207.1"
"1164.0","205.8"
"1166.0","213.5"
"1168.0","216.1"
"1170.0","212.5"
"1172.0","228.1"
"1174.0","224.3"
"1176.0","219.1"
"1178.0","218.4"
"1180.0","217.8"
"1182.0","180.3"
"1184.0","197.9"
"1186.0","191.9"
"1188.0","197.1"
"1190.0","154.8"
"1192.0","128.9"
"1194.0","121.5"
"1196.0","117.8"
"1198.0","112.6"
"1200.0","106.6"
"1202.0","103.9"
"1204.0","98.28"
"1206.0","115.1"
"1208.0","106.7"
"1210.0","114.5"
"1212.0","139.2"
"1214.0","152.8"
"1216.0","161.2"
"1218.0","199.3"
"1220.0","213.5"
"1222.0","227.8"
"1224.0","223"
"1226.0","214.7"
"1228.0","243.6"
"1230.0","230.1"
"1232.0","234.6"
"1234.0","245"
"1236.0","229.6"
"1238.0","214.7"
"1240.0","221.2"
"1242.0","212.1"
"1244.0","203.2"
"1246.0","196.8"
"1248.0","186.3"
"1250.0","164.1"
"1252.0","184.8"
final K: 9.6 deg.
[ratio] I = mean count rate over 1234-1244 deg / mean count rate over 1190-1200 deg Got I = 1.8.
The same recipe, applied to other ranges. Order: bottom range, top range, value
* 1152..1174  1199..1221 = 0.65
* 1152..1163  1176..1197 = 0.86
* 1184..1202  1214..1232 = 1.49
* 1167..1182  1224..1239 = 1.06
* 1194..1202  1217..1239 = 2.00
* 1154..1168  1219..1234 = 1.10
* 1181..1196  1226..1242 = 1.40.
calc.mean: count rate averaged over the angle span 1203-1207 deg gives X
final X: 107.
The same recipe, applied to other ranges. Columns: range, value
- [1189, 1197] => 131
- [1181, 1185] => 189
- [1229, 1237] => 235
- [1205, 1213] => 119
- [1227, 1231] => 237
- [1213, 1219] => 171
